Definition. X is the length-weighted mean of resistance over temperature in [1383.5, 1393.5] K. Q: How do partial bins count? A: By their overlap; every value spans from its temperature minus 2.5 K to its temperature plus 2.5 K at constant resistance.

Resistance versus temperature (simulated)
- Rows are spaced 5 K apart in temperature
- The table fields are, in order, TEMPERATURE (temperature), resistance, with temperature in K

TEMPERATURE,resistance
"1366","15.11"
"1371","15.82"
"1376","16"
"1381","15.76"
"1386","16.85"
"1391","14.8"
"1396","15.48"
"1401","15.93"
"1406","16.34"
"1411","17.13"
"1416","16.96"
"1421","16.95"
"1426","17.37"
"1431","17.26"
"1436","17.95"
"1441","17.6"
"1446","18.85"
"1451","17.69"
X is 15.8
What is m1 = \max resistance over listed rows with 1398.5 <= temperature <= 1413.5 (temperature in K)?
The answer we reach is 17.13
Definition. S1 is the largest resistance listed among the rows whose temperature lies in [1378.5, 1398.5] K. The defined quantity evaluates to 16.85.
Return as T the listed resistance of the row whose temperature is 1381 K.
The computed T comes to 15.76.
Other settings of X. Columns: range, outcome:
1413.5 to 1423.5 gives 17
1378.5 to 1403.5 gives 15.8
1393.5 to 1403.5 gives 15.7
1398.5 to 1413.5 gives 16.5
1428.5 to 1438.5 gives 17.6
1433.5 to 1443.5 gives 17.8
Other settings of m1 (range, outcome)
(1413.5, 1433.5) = 17.37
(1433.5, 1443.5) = 17.95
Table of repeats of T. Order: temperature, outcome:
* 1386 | 16.85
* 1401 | 15.93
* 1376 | 16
